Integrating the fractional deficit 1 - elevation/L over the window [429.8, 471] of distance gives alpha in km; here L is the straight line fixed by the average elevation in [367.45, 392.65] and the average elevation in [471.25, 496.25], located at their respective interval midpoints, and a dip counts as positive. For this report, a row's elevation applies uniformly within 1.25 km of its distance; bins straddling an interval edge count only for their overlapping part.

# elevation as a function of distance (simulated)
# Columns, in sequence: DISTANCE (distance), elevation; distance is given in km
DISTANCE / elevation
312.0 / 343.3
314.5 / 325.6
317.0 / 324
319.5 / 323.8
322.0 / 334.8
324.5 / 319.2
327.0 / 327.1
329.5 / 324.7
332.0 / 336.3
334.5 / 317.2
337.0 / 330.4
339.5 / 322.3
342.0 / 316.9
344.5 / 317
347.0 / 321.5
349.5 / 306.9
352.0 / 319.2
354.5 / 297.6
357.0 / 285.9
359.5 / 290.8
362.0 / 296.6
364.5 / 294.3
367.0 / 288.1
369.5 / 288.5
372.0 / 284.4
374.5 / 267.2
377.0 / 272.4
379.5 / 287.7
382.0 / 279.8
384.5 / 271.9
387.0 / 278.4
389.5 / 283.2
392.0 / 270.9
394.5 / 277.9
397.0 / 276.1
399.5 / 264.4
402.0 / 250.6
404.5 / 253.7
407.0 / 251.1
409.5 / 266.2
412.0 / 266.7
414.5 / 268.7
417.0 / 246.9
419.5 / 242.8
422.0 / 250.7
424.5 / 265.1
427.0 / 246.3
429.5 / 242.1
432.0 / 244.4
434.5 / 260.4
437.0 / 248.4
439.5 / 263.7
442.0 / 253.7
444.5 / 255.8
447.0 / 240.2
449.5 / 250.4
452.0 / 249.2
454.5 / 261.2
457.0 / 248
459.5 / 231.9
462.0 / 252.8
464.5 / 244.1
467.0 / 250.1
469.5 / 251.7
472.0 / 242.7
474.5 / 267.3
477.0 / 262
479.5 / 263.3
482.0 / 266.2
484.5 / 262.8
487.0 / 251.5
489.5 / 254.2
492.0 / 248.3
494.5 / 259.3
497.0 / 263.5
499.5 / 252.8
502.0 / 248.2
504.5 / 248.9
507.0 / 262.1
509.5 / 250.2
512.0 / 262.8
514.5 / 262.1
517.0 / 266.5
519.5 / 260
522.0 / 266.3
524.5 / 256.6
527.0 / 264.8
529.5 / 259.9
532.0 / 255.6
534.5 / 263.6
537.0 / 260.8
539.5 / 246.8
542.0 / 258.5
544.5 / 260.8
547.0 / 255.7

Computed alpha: 2.3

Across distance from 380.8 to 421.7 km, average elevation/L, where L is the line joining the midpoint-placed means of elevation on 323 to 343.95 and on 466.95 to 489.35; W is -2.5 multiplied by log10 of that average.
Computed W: 0.109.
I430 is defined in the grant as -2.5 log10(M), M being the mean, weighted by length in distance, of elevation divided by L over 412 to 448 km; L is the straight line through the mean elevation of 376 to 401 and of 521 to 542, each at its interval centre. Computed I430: 0.08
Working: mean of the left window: 276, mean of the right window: 259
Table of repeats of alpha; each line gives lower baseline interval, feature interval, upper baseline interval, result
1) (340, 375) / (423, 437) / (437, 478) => 0.70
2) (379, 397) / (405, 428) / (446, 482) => 1.03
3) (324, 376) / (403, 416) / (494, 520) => 1.24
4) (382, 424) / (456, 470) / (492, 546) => 0.81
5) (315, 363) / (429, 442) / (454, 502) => 0.98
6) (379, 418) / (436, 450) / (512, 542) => 0.70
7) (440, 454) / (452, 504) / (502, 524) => 0.21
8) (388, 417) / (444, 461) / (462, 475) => 0.42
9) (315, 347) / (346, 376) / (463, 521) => 1.65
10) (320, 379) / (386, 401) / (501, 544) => 1.01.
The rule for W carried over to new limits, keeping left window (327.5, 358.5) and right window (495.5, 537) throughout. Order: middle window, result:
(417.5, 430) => 0.161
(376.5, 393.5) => 0.092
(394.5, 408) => 0.141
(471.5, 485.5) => 0.040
